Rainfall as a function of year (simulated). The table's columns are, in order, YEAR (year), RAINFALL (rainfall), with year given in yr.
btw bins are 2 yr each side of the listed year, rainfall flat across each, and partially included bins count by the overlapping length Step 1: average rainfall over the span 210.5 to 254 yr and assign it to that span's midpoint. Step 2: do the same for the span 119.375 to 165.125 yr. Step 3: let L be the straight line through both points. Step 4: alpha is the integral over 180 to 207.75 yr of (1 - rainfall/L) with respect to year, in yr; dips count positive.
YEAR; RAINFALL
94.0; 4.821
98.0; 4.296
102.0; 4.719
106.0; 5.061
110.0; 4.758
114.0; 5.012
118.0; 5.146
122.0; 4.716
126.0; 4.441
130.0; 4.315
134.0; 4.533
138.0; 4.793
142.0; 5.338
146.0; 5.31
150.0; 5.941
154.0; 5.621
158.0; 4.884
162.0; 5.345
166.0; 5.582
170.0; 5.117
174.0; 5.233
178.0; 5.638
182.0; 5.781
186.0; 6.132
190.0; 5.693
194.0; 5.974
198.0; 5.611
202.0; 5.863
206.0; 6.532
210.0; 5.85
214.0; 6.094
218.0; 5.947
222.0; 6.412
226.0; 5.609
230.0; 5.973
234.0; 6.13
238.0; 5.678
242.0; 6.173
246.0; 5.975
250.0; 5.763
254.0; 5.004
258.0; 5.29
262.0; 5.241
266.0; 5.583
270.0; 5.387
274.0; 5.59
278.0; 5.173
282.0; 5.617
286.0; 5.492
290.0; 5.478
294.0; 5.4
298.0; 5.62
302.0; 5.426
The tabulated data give -1.9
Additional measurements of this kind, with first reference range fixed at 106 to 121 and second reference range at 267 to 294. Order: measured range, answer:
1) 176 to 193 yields -2.12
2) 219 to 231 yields -1.59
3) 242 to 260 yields -0.71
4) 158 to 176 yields -0.52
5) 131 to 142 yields 0.61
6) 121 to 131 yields 1.03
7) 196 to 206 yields -1.29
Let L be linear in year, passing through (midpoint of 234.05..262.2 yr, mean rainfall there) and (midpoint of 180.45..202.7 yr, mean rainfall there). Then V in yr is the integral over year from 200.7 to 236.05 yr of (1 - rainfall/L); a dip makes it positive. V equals -1.8 yr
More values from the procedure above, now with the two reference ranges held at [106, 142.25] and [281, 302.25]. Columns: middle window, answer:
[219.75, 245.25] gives -3.6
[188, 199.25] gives -1.5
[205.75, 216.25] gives -1.9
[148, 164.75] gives -1.8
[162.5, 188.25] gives -2.9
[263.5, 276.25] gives -0.2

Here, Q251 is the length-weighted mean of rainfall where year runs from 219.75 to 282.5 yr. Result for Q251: 5.66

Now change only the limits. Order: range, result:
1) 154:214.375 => 5.68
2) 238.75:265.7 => 5.58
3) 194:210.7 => 5.97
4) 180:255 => 5.92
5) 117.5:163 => 5.02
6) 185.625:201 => 5.82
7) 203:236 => 6.06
